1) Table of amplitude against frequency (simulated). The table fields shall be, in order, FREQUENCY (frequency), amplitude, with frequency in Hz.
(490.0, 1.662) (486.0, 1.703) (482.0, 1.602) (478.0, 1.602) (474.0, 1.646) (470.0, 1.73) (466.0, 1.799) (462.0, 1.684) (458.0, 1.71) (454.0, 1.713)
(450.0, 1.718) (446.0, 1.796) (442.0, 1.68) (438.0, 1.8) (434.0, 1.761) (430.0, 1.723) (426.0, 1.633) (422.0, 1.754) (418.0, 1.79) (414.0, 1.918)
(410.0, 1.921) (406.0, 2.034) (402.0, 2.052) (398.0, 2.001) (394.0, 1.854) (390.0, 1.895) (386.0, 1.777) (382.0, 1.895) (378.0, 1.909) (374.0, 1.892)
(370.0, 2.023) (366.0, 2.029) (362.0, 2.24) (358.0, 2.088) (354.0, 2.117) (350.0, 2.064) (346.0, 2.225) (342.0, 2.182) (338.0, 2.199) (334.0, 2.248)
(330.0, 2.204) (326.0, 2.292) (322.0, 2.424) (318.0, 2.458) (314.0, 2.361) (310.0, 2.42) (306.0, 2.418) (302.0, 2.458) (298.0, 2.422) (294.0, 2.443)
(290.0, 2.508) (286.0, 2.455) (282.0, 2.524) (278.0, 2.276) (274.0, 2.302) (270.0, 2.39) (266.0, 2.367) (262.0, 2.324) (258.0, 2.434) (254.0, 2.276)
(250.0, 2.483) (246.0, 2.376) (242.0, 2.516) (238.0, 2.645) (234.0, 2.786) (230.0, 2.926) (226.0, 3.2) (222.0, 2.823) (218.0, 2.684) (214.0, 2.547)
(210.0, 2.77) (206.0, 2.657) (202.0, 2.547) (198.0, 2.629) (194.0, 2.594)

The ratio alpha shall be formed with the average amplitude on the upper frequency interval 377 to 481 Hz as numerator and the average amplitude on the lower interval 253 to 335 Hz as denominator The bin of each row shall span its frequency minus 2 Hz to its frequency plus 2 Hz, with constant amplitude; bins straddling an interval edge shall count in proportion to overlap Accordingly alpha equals 0.75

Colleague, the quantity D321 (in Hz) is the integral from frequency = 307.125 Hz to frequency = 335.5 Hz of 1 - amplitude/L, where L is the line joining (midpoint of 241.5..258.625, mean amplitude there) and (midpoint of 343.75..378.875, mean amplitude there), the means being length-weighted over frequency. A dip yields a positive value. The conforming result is -2.0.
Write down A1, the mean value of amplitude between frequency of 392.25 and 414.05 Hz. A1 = 1.97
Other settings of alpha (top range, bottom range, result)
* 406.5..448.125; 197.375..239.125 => 0.65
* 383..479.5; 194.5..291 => 0.70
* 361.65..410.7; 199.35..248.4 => 0.72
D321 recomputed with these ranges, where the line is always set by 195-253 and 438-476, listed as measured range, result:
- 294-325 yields -1.2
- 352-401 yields 1.8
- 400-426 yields 0.2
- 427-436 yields 0.5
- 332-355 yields 0.1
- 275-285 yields 0.2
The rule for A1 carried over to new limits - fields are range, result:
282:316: 2.44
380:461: 1.82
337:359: 2.15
